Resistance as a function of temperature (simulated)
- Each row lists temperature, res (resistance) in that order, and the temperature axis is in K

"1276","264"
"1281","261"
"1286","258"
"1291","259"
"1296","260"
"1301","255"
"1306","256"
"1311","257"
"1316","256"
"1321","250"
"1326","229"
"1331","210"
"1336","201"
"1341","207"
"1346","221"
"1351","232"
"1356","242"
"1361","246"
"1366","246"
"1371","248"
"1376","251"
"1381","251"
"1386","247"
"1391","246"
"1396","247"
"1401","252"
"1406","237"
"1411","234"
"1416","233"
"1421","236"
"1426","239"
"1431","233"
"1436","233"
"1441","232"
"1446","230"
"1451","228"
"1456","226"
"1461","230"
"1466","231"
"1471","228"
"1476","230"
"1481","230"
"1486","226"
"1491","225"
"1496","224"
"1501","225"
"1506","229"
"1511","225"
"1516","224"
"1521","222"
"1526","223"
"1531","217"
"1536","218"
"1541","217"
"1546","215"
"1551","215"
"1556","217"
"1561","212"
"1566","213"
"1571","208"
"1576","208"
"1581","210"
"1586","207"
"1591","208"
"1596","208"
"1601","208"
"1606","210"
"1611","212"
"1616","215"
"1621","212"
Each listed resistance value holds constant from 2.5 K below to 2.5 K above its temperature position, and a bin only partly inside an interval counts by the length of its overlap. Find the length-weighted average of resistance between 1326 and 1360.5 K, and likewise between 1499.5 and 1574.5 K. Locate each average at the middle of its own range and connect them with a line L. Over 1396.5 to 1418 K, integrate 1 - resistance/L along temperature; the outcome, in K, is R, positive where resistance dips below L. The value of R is -1.9 K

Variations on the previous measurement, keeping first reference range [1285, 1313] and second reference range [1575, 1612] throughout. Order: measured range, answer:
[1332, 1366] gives 3.2 K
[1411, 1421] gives 0.2 K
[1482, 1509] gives -0.1 K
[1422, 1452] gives 0.2 K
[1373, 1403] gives -0.8 K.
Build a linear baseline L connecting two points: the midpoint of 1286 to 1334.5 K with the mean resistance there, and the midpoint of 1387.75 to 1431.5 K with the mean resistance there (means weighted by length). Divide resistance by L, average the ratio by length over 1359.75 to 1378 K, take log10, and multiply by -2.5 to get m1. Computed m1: -0.020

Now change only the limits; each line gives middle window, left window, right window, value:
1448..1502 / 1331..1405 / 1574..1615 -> -0.017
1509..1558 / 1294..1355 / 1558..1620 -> -0.019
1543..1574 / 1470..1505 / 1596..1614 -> 0.017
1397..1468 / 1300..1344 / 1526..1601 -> -0.045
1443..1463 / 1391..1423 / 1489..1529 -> 0.022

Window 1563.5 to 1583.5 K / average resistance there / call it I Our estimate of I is 210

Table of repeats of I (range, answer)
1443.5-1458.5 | 228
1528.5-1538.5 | 218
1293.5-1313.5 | 257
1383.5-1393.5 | 246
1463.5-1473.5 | 230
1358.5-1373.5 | 247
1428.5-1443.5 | 233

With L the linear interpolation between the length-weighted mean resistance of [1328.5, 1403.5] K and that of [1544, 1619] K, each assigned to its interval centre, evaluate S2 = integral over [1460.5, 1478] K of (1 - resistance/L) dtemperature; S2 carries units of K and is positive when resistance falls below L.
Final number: -0.4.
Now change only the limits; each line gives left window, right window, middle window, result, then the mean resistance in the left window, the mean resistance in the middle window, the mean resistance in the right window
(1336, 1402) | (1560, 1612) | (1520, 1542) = -0.25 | 239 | 219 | 209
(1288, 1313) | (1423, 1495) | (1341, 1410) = 0.65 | 257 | 242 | 230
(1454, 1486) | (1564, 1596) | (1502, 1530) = -0.46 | 229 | 224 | 209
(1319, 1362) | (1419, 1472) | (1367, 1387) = -1.90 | 225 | 249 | 232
